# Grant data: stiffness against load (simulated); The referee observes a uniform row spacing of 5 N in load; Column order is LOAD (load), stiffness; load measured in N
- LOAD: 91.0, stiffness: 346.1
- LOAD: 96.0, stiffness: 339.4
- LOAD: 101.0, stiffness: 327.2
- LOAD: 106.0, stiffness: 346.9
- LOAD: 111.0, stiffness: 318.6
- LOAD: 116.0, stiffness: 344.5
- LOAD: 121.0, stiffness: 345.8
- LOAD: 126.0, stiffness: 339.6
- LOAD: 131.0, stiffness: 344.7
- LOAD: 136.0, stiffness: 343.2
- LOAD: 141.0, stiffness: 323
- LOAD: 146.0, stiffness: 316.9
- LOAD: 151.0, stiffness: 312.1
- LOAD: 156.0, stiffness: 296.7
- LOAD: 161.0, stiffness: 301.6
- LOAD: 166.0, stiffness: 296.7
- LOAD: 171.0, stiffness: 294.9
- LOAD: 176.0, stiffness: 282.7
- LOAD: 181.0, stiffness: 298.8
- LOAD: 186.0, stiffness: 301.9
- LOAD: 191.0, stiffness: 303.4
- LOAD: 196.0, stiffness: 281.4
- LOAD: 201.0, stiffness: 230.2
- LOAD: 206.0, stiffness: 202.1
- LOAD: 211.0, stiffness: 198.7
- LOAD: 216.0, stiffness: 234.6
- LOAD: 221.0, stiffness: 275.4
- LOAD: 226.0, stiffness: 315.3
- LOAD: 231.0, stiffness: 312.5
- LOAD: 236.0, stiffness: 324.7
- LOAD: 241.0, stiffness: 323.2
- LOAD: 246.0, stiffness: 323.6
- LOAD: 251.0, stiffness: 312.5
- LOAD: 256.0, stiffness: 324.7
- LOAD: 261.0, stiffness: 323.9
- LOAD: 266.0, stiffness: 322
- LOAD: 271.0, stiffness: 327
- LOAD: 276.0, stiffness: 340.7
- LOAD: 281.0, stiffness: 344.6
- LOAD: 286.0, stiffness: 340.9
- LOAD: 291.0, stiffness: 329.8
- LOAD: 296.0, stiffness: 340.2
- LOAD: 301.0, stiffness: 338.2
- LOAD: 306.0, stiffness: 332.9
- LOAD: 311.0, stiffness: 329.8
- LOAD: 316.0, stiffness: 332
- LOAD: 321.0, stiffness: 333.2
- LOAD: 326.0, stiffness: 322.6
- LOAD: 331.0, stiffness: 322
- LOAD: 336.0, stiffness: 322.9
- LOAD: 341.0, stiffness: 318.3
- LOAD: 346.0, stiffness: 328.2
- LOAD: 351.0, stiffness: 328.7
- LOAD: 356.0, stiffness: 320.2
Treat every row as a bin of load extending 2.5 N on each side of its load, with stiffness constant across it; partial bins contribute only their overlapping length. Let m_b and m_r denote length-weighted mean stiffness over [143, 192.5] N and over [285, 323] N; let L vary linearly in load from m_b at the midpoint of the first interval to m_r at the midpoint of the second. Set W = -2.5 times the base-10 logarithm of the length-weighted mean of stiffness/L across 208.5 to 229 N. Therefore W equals 0.21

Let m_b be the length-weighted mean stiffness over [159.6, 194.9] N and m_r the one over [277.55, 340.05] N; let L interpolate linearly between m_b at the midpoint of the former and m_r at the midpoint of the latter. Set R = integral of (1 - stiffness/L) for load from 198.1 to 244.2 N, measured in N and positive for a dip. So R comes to 5.9 N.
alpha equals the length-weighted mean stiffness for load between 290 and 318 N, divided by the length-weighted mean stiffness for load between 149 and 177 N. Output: 1.1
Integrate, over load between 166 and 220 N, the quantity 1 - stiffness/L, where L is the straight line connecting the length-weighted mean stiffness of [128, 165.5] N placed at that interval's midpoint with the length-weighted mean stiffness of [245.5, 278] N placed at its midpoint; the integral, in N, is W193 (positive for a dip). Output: 9.47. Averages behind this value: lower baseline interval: 319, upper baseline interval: 325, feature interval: 265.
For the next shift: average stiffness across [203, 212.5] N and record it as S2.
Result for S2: 202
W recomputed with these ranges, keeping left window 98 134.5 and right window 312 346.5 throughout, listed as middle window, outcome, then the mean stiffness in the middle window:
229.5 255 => 0.04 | 320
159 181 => 0.14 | 294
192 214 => 0.39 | 233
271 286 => -0.04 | 340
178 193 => 0.11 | 301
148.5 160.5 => 0.11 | 304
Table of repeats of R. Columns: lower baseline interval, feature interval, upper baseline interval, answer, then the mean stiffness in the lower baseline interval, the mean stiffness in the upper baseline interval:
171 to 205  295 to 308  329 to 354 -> -1.0 N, 280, 324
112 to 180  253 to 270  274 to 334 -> 0.3 N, 318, 334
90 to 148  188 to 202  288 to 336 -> 2.4 N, 336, 331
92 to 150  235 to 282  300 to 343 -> 0.6 N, 335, 328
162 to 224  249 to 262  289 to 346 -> -0.9 N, 268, 329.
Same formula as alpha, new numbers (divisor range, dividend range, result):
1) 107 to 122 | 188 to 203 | 0.81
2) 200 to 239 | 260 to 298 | 1.27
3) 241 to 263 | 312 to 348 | 1.01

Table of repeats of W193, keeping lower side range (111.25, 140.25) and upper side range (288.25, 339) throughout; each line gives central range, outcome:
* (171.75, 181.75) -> 1.4 N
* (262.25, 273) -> 0.3 N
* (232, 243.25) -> 0.4 N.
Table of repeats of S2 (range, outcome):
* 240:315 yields 330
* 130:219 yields 286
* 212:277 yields 309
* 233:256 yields 321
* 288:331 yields 332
